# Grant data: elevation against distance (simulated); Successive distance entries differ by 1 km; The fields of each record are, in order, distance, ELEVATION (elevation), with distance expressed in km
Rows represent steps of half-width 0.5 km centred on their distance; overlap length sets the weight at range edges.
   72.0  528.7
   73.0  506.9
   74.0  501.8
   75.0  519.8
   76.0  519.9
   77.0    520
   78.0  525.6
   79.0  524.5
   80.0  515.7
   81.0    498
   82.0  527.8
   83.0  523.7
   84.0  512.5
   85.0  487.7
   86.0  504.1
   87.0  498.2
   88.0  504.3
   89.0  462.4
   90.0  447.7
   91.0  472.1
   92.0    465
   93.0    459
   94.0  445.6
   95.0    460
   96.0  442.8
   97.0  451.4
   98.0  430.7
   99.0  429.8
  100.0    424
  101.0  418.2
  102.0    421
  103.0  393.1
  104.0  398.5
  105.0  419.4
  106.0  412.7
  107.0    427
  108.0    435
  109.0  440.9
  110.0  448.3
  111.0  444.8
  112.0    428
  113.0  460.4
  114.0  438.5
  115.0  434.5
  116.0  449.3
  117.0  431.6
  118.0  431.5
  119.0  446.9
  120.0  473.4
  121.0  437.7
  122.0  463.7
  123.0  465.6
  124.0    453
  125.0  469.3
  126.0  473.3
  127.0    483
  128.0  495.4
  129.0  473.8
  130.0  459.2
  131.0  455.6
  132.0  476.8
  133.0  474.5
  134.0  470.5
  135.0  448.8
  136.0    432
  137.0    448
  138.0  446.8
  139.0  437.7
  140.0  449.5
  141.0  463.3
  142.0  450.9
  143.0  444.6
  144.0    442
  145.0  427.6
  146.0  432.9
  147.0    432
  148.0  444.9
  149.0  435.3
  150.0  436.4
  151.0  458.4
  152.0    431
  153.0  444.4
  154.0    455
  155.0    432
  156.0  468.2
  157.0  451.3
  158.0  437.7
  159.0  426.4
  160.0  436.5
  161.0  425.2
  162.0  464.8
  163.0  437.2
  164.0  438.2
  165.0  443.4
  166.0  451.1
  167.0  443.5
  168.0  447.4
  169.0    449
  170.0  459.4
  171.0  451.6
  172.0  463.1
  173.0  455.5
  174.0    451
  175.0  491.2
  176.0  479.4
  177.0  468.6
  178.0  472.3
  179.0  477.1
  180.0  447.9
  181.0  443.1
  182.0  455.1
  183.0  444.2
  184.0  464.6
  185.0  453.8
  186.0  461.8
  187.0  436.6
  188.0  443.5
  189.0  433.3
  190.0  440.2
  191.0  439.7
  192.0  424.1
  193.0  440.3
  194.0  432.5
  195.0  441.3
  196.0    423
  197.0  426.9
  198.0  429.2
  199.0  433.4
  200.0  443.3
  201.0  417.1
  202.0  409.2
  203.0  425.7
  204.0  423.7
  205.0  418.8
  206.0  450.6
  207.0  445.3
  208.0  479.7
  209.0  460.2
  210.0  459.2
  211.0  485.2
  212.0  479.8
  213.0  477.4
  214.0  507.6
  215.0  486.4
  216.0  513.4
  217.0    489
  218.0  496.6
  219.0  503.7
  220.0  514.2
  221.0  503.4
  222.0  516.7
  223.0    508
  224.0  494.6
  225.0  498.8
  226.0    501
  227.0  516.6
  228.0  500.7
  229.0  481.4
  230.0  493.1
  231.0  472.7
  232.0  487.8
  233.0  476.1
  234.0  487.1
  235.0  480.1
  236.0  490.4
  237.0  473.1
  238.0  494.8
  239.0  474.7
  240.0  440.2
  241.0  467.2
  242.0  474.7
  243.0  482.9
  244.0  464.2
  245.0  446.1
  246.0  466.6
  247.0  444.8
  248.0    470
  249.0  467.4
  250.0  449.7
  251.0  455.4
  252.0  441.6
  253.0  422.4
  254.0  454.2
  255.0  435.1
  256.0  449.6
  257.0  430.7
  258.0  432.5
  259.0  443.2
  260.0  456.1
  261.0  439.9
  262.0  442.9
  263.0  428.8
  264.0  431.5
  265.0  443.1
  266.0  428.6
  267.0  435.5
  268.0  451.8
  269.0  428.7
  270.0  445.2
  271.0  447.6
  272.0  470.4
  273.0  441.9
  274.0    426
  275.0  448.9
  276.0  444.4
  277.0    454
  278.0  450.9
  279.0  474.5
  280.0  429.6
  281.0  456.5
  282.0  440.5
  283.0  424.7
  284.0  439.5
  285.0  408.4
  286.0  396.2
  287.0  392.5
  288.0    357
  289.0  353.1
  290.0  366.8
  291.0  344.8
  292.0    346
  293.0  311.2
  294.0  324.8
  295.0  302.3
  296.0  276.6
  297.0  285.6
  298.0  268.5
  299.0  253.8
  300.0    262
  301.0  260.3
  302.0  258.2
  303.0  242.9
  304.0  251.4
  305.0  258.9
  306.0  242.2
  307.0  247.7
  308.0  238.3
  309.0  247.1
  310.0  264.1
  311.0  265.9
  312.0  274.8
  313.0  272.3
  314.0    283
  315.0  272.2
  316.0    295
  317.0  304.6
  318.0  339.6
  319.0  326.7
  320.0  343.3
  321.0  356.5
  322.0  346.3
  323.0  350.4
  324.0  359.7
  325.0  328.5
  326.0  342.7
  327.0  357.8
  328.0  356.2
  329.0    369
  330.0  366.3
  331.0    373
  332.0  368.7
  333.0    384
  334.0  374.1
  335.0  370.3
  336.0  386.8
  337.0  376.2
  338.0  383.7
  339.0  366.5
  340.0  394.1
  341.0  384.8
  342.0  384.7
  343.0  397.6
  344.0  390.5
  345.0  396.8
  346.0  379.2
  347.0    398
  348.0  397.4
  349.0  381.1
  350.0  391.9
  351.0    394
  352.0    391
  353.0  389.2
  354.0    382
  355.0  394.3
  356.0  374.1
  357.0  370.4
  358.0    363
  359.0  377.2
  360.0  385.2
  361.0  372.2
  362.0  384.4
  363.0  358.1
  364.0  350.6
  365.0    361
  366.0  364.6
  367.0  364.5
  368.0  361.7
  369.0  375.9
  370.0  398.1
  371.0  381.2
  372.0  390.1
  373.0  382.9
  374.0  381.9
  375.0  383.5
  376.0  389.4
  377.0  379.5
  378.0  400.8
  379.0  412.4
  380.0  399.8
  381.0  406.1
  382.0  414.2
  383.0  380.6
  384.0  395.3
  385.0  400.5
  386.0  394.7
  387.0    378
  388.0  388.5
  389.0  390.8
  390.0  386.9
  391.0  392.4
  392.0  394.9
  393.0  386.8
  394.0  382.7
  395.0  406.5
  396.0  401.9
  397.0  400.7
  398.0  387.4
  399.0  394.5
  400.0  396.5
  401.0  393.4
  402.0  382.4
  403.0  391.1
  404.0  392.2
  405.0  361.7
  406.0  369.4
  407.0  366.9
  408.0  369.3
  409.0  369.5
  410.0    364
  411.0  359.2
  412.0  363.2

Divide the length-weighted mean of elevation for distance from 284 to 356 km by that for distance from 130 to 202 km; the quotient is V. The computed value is 0.76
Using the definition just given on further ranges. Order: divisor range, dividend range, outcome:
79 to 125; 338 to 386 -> 0.85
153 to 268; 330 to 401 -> 0.84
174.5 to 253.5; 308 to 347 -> 0.74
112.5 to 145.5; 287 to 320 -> 0.64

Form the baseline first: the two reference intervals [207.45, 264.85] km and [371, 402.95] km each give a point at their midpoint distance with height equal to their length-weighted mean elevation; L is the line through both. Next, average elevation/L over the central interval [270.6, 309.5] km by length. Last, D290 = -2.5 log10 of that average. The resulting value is 0.25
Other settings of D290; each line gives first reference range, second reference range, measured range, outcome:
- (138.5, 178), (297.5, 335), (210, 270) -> -0.245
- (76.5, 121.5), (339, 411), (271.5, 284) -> -0.091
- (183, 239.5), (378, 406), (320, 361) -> 0.106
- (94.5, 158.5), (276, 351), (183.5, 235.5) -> -0.164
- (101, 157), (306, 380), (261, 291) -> -0.113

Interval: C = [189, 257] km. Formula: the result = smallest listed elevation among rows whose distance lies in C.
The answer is 409.2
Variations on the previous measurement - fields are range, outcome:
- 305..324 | 238.3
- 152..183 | 425.2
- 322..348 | 328.5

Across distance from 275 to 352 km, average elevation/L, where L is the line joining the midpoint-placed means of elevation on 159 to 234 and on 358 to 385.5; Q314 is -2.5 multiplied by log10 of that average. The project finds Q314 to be 0.18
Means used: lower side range 462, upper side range 383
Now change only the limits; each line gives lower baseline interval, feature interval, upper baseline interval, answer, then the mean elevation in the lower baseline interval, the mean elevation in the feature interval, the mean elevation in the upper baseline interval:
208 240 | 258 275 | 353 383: 0.04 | 490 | 441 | 381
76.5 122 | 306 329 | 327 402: 0.28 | 458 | 308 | 384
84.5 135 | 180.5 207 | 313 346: -0.06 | 452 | 437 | 356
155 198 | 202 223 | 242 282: -0.07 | 448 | 476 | 447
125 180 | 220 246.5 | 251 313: -0.20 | 453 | 485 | 375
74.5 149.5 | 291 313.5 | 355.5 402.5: 0.44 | 459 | 272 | 385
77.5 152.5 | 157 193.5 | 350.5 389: -0.03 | 456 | 450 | 384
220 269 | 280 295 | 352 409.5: 0.15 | 466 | 382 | 384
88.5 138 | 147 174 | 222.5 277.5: 0.02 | 447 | 445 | 461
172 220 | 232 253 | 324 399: -0.08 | 456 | 467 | 382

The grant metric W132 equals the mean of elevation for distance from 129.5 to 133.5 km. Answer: 467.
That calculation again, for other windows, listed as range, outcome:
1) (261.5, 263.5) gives 436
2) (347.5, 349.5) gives 389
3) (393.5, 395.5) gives 395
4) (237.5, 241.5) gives 469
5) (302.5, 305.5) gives 251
